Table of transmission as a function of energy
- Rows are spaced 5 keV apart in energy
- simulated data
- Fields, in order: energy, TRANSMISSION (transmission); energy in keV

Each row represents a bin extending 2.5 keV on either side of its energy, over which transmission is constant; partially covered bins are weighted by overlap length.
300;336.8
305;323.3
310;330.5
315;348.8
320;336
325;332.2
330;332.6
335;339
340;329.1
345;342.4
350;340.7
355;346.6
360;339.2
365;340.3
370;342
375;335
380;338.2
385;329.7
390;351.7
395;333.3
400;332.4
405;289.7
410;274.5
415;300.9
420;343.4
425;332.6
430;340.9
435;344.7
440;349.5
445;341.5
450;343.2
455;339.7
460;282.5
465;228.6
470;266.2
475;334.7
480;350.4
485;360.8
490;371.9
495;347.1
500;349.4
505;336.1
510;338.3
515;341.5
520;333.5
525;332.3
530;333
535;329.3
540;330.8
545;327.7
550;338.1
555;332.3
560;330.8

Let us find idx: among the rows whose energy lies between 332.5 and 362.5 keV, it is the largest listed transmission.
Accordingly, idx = 346.6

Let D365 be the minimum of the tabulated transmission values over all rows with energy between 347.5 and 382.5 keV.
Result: 335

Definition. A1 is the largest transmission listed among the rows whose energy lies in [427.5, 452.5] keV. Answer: 349.5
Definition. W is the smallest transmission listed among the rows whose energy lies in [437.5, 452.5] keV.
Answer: 341.5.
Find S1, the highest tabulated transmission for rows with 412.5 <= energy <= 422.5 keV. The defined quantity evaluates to 343.4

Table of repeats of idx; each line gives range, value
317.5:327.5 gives 336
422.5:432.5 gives 340.9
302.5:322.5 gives 348.8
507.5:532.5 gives 341.5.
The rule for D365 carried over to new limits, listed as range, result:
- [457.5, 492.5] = 228.6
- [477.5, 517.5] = 336.1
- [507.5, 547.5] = 327.7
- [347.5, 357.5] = 340.7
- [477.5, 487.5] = 350.4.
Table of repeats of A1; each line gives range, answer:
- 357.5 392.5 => 351.7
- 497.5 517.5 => 349.4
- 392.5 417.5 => 333.3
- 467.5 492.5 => 371.9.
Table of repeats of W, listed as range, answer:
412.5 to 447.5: 300.9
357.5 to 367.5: 339.2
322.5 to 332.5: 332.2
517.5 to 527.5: 332.3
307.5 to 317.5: 330.5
